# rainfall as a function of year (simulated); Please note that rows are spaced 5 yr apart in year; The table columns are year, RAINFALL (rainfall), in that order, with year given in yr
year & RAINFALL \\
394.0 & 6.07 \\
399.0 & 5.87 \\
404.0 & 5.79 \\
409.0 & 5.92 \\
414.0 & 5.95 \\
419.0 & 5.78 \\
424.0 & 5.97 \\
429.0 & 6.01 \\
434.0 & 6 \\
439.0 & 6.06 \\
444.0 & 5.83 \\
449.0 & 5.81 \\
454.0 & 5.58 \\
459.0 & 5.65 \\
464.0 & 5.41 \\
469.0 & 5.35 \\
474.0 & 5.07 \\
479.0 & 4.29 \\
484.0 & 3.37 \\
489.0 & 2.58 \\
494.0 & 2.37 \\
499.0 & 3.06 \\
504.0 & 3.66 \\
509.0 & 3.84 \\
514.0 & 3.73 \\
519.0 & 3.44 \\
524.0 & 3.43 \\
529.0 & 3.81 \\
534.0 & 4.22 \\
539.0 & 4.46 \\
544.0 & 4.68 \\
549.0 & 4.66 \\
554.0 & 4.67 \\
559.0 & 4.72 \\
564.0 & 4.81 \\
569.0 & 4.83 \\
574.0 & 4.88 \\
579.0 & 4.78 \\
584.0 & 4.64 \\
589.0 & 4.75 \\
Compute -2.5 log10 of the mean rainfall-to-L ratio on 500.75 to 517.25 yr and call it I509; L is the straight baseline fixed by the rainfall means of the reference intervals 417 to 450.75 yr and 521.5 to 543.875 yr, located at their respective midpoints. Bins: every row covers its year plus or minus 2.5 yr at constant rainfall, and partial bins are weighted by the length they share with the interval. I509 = 0.213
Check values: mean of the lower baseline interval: 5.93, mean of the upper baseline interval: 4.05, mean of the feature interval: 3.7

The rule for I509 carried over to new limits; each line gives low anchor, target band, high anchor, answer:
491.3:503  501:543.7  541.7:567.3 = -0.06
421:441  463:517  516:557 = 0.29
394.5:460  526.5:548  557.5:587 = 0.17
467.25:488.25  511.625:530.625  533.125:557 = 0.24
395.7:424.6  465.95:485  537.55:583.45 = 0.16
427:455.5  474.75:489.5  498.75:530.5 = 0.24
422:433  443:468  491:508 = -0.16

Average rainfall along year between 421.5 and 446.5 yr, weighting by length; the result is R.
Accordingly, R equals 5.97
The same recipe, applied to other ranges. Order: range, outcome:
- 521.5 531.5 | 3.62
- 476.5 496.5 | 3.15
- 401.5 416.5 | 5.89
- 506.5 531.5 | 3.65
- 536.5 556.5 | 4.62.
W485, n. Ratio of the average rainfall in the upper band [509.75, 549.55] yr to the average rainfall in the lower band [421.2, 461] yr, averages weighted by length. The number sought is 0.7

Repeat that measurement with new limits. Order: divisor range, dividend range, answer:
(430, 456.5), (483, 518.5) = 0.55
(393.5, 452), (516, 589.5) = 0.75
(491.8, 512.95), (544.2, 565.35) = 1.44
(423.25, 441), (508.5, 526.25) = 0.60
